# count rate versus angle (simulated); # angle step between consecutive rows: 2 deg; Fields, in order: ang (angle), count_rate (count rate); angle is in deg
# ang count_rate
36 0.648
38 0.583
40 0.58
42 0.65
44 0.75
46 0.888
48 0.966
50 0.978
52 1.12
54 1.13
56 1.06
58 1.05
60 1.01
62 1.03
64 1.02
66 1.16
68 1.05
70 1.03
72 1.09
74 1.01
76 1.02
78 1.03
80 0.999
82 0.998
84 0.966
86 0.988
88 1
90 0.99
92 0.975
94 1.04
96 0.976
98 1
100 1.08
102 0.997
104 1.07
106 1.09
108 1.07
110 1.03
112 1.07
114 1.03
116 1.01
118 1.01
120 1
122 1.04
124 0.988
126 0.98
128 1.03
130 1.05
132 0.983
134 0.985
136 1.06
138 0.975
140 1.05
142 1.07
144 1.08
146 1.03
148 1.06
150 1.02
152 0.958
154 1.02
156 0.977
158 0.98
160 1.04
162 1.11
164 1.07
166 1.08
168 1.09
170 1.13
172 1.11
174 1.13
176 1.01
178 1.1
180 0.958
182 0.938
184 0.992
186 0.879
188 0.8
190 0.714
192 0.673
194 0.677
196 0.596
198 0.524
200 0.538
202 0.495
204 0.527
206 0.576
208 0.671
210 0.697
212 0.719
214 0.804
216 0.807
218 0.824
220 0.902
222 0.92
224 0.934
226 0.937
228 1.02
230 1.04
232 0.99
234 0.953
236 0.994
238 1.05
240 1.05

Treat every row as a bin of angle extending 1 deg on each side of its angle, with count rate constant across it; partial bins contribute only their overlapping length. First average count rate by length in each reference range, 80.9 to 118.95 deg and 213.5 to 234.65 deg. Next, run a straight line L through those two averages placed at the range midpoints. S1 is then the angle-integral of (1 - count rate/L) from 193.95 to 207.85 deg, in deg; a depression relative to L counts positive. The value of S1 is 5.62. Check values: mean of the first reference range 1.02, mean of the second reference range 0.923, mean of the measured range 0.561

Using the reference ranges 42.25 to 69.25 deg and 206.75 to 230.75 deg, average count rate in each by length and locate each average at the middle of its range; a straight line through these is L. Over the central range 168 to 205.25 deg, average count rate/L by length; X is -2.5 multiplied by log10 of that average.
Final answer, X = 0.073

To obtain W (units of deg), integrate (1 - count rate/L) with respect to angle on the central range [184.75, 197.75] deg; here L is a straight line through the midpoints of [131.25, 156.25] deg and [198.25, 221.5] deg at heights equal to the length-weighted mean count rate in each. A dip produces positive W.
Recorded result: 1.1 deg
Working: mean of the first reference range 1.02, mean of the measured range 0.717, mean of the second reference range 0.687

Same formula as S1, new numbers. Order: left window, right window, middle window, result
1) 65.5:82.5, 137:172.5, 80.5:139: 1.51 deg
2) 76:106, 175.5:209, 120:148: -4.05 deg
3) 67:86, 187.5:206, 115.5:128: -2.05 deg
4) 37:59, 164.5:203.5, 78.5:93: -1.80 deg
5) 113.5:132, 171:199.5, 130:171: -4.16 deg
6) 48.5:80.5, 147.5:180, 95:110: 0.15 deg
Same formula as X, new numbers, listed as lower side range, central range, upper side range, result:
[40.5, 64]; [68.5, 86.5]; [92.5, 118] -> -0.02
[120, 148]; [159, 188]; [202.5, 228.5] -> -0.14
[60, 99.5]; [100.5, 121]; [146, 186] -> -0.01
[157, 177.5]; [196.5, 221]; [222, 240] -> 0.45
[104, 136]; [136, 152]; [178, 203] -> -0.12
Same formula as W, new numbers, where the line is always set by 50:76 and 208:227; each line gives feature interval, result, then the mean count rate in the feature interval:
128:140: -0.78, 1.02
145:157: -1.07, 1.01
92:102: -0.08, 1.02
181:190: -0.04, 0.881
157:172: -2.75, 1.07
